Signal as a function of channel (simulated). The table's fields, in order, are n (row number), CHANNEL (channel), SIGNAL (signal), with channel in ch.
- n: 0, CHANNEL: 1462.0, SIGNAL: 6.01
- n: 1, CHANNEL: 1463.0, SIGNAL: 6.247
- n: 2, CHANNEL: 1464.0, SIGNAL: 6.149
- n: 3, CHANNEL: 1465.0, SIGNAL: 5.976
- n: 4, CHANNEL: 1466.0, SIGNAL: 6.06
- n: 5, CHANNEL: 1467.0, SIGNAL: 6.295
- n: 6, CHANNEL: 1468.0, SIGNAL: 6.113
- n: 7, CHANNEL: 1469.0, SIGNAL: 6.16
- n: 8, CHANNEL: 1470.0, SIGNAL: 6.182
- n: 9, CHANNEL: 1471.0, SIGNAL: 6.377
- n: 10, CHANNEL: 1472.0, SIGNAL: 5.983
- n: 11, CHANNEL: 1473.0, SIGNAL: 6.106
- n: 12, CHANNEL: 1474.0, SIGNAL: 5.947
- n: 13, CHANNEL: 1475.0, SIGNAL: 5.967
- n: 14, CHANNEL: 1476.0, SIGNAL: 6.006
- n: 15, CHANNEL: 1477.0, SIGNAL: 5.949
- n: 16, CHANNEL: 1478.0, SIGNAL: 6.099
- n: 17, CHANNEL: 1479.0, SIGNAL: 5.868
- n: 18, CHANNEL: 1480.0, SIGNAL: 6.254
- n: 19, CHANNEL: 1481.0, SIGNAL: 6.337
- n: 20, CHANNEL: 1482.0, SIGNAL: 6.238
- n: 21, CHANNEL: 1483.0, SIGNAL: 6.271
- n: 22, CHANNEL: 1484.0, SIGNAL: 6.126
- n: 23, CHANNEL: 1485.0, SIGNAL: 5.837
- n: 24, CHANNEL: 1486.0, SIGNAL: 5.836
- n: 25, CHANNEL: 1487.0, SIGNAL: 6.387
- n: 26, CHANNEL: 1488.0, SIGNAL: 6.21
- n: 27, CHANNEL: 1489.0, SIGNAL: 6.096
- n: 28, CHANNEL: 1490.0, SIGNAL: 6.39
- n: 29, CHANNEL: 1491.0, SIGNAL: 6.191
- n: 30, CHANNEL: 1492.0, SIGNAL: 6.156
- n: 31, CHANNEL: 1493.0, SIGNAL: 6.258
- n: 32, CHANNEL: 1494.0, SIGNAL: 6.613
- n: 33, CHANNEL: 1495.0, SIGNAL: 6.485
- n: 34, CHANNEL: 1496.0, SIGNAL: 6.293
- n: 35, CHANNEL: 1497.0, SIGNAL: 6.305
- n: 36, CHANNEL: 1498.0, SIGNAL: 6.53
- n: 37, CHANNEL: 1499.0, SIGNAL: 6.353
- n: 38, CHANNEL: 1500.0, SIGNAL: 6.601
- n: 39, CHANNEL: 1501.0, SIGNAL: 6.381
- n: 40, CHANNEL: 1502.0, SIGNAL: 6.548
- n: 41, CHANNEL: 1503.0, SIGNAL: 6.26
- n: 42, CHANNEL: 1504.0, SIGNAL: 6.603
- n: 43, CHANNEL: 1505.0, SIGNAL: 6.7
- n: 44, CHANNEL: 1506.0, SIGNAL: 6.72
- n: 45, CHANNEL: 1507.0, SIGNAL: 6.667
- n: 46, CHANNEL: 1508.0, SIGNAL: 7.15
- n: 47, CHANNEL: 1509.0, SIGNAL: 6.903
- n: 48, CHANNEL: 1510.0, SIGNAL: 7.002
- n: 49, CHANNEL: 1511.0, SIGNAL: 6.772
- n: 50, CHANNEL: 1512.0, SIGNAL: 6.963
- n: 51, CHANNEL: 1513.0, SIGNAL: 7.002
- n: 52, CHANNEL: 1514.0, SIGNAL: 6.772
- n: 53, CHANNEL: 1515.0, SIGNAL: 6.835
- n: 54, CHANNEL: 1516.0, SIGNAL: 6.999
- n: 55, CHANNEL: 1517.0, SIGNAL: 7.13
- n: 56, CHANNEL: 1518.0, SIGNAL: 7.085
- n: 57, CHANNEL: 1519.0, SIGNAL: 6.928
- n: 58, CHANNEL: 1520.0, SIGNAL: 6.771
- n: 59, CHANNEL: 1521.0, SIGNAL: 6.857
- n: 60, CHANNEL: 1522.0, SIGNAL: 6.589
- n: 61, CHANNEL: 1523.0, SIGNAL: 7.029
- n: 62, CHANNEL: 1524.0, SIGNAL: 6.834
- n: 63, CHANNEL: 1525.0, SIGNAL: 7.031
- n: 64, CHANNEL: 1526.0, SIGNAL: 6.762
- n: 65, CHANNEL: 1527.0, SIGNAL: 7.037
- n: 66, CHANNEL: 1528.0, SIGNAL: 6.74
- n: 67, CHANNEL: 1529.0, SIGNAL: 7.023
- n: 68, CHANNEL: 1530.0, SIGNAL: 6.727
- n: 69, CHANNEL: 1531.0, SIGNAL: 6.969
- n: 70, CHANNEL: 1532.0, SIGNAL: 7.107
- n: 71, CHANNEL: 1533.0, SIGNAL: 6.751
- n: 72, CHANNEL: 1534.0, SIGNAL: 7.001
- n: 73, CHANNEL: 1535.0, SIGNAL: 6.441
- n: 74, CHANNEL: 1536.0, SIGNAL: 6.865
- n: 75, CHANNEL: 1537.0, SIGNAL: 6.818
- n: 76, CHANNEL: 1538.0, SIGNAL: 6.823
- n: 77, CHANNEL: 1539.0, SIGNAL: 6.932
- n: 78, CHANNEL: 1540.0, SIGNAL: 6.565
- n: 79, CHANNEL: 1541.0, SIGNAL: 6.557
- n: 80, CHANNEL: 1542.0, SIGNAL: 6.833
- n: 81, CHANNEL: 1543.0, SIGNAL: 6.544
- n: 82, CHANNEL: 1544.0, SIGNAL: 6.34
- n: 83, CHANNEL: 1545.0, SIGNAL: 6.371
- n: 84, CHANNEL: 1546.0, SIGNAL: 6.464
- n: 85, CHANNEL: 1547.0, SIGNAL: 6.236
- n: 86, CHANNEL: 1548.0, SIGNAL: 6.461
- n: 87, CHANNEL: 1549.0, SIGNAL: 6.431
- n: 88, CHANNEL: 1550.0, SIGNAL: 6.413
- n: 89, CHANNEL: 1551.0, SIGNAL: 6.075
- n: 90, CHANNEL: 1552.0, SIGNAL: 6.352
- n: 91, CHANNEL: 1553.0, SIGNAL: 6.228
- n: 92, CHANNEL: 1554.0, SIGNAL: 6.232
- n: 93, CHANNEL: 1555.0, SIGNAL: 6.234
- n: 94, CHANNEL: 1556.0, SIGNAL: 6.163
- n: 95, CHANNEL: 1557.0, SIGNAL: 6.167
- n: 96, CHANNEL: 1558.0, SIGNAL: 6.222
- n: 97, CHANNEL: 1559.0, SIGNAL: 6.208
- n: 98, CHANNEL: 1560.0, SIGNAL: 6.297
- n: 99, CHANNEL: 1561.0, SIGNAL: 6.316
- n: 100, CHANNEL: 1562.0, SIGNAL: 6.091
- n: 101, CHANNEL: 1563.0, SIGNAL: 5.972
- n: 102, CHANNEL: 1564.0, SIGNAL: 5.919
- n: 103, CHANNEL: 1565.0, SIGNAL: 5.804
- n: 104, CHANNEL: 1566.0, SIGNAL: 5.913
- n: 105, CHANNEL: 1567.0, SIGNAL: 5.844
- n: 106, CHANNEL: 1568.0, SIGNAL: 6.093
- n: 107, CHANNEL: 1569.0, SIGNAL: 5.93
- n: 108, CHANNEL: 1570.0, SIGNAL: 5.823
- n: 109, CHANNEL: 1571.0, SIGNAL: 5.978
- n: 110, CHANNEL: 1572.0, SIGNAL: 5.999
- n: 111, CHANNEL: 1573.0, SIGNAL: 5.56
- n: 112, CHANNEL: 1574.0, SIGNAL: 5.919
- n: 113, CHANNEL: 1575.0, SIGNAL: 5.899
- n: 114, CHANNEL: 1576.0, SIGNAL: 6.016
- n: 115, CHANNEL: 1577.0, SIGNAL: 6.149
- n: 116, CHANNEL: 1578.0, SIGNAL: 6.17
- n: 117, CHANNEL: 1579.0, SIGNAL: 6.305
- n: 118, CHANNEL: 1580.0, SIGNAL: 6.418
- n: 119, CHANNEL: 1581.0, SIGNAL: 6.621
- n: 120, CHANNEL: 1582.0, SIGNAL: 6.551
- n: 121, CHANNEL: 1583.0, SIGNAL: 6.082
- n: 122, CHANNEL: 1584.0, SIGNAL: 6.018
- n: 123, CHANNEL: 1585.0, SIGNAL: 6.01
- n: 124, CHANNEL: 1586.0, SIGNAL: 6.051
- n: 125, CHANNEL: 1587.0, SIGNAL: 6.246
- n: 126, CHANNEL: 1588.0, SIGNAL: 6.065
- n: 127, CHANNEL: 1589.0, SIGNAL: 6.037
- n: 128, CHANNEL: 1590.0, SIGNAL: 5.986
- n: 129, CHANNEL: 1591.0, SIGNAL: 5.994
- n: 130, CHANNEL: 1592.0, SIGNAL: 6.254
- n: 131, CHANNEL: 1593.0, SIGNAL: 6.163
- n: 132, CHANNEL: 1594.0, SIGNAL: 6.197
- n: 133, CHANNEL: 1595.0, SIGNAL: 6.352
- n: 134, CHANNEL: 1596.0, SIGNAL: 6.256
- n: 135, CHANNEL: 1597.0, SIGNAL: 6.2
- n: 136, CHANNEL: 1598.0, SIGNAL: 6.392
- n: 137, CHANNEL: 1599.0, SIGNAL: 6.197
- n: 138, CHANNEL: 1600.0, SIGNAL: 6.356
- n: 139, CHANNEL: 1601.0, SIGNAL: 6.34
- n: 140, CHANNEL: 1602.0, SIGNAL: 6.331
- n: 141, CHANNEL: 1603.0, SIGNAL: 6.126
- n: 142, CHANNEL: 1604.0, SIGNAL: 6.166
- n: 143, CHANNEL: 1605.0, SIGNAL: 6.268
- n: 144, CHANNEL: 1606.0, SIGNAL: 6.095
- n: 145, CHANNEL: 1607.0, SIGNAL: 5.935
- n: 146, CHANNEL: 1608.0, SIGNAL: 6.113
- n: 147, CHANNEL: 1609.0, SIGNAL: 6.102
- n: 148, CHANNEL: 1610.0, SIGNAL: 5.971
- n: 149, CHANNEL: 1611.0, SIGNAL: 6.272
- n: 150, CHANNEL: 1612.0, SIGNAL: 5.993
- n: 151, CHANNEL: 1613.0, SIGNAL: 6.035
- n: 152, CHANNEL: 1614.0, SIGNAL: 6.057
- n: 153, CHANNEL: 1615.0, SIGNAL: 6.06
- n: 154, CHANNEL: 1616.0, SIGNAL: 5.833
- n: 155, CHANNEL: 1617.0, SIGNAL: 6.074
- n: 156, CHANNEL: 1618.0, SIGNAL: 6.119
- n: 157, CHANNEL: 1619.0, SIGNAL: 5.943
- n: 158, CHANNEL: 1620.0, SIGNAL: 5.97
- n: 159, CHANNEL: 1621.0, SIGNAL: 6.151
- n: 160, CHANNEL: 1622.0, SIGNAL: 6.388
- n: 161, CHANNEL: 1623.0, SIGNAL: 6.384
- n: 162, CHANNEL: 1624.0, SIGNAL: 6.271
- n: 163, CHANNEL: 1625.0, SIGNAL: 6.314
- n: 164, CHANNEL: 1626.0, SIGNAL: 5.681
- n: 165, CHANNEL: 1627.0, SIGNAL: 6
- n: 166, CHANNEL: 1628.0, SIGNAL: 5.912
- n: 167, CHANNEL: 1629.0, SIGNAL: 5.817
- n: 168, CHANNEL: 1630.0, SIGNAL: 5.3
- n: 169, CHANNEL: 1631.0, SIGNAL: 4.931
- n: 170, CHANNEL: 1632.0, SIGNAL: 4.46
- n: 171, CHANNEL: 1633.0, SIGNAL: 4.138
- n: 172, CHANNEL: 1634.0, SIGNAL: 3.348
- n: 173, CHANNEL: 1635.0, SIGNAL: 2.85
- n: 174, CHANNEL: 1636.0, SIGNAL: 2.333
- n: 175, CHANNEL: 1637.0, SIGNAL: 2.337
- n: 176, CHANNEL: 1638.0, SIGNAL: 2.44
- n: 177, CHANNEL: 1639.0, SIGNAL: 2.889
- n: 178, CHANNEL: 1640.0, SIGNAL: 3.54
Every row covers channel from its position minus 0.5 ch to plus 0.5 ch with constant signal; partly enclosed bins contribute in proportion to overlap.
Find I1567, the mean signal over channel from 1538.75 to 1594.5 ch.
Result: 6.19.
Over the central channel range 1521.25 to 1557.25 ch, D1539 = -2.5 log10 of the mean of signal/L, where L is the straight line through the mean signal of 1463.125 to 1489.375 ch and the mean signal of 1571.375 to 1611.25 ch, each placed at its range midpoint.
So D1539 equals -0.083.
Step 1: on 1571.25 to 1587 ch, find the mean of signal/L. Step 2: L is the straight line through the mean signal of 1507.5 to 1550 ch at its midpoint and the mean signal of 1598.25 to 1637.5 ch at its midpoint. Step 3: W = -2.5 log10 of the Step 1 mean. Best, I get 0.00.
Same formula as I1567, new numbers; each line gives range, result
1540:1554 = 6.41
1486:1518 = 6.59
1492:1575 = 6.51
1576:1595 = 6.18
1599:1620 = 6.11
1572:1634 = 6.01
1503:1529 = 6.87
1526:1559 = 6.56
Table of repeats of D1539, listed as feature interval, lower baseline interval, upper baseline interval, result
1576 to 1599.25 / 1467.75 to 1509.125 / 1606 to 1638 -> -0.10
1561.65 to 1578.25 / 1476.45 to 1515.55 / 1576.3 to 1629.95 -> 0.05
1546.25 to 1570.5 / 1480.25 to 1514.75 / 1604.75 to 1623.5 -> 0.02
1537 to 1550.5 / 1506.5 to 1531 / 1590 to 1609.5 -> 0.02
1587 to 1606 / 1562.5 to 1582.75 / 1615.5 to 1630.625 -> -0.03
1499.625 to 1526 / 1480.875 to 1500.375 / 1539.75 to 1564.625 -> -0.09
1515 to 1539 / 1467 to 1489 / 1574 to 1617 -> -0.13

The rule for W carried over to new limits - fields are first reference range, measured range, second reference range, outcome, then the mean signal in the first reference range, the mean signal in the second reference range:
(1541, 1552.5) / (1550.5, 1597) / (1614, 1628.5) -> 0.03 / 6.42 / 6.08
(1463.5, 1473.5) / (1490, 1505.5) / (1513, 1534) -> 0.02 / 6.14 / 6.9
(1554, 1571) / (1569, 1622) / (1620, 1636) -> -0.09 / 6.06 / 5.26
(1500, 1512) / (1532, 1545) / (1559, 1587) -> -0.05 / 6.71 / 6.07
